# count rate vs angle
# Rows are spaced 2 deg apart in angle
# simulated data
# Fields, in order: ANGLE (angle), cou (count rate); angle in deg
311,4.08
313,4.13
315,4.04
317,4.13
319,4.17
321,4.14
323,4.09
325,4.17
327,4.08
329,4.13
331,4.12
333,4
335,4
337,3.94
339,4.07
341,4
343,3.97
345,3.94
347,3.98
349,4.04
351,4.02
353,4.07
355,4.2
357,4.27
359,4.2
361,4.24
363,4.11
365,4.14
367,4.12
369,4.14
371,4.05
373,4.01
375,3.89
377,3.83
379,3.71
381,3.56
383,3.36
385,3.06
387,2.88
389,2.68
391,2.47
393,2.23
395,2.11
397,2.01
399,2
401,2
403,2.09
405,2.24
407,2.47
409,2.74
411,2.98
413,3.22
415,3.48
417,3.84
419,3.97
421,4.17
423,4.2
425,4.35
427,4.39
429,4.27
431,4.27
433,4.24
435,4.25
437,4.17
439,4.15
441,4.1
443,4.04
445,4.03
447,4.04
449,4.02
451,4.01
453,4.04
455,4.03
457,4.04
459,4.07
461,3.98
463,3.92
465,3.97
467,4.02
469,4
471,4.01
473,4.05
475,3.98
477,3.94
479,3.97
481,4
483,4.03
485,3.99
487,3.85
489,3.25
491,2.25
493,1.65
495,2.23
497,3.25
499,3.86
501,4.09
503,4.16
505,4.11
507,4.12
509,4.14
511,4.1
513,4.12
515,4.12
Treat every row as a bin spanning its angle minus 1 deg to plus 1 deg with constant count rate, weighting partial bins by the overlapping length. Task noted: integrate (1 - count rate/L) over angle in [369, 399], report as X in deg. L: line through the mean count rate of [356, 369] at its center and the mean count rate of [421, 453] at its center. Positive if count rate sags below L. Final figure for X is 7.5 deg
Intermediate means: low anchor 4.18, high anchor 4.16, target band 3.13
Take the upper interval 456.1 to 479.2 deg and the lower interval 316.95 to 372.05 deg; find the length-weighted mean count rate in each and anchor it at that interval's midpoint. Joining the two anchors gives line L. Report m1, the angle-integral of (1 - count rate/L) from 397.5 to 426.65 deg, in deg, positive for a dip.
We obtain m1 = 6.52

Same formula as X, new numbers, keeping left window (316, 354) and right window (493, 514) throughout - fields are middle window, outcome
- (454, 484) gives -1.7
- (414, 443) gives -2.0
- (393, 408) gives 6.8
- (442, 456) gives -0.8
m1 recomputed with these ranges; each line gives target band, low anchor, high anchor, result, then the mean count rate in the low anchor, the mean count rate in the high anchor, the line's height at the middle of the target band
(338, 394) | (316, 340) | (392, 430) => -1.8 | 4.09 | 3.09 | 3.63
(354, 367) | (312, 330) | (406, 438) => -0.6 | 4.12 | 3.81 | 4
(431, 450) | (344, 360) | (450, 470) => -0.5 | 4.09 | 4.01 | 4.02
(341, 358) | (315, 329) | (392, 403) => -3.5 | 4.12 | 2.07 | 3.38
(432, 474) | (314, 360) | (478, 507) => -4.7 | 4.08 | 3.5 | 3.65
